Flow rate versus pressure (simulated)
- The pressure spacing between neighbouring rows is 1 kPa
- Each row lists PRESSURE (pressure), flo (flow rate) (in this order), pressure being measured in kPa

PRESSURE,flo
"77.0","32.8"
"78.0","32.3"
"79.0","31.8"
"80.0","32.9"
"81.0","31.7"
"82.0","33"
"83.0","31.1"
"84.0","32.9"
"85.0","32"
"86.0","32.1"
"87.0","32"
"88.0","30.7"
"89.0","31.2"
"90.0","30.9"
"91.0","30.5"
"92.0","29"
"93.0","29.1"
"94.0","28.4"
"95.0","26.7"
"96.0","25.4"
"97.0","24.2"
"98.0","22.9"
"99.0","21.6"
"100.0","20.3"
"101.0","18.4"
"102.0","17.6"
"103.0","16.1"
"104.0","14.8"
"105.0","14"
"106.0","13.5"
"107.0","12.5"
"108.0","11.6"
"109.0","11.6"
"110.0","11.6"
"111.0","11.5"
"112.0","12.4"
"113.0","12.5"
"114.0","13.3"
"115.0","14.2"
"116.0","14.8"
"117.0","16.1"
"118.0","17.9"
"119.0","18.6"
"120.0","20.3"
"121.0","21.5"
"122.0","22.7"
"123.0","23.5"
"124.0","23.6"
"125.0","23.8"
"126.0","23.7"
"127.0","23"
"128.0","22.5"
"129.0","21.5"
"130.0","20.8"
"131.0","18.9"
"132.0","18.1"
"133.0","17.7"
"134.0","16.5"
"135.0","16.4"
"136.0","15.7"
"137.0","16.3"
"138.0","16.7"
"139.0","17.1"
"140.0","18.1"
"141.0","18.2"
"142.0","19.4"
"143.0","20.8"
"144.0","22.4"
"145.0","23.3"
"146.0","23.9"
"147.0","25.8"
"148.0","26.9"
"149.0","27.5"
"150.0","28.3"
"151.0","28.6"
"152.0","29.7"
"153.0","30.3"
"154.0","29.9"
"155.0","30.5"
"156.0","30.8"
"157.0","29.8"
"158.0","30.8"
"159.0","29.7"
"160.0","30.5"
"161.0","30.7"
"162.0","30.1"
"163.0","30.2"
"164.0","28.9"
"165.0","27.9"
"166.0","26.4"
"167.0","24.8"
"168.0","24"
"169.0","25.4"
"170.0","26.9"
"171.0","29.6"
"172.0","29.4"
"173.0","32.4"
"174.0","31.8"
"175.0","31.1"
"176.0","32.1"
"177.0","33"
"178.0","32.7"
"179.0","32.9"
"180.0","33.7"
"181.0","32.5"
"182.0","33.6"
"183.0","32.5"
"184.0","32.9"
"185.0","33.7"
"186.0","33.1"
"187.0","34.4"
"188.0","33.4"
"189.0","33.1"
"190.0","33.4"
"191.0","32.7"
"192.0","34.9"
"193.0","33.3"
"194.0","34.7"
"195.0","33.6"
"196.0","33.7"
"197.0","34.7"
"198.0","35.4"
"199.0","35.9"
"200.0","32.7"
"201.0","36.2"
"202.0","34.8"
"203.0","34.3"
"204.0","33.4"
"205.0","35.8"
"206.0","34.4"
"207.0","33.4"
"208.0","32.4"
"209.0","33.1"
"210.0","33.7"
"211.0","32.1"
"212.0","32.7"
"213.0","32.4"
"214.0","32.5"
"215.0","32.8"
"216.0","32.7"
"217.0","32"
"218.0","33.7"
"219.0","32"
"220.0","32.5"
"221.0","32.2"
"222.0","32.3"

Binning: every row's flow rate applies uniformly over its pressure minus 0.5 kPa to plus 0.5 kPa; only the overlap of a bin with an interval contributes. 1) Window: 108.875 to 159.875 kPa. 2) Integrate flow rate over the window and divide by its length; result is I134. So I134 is 21.3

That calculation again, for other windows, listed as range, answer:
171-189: 32.6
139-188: 28.7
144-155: 27.3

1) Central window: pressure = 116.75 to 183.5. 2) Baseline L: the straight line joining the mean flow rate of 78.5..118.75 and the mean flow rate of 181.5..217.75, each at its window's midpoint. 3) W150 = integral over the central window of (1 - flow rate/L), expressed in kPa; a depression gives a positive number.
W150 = 6.8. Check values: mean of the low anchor 22.3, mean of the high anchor 33.6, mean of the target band 25.4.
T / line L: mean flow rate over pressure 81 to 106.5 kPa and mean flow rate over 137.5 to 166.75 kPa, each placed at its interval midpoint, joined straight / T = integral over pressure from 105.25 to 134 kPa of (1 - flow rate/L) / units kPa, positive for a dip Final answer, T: 9.3 kPa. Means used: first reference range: 25.7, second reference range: 26.3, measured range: 17.6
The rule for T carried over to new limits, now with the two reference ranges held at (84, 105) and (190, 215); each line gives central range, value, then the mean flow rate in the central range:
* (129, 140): 4.2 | 17.6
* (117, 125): 1.9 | 21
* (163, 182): 1.0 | 29.9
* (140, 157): 2.2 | 25.9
